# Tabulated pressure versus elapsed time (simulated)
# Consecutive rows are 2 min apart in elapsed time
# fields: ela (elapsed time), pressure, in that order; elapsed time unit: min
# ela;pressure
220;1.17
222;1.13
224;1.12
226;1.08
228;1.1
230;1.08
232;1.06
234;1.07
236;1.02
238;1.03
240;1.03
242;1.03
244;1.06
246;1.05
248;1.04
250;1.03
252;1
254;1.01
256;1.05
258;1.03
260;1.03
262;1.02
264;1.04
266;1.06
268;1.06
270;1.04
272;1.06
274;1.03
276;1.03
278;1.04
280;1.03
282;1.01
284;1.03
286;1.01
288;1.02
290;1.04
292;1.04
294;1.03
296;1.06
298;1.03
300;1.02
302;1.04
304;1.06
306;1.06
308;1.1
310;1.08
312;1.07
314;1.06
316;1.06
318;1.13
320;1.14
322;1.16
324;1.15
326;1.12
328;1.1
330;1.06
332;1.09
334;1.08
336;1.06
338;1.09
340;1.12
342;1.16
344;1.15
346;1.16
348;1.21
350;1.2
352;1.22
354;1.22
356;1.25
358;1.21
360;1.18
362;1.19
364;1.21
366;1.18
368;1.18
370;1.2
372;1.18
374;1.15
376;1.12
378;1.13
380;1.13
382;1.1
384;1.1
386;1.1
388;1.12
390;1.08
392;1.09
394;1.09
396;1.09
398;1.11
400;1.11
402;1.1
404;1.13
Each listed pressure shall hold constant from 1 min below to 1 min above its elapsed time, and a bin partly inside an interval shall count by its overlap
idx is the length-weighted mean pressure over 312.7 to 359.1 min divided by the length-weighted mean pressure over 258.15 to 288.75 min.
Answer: 1.1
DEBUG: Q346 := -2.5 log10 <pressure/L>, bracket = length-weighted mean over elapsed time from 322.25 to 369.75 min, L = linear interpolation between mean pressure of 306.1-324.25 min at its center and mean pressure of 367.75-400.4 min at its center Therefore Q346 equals -0.04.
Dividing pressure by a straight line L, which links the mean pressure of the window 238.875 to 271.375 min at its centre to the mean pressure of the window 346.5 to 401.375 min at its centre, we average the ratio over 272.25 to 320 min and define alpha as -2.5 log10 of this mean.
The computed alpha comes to 0.03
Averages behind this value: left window 1.04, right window 1.15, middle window 1.05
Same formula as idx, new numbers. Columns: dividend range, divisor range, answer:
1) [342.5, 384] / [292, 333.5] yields 1.09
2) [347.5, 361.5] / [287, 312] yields 1.16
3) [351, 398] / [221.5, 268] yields 1.10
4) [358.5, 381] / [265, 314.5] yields 1.12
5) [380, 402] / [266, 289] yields 1.06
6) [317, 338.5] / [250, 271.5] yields 1.07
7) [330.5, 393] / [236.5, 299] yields 1.11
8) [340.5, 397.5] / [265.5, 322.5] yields 1.10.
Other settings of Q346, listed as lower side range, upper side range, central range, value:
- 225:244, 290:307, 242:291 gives 0.02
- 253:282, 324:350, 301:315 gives 0.02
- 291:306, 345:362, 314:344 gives 0.02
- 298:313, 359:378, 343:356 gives -0.05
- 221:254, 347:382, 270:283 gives 0.06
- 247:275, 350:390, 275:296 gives 0.04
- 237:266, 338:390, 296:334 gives 0.02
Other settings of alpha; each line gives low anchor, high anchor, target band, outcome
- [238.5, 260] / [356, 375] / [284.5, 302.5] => 0.06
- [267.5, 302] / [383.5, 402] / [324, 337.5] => -0.03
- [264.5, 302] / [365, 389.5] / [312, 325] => -0.04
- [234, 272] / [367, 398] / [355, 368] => -0.09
